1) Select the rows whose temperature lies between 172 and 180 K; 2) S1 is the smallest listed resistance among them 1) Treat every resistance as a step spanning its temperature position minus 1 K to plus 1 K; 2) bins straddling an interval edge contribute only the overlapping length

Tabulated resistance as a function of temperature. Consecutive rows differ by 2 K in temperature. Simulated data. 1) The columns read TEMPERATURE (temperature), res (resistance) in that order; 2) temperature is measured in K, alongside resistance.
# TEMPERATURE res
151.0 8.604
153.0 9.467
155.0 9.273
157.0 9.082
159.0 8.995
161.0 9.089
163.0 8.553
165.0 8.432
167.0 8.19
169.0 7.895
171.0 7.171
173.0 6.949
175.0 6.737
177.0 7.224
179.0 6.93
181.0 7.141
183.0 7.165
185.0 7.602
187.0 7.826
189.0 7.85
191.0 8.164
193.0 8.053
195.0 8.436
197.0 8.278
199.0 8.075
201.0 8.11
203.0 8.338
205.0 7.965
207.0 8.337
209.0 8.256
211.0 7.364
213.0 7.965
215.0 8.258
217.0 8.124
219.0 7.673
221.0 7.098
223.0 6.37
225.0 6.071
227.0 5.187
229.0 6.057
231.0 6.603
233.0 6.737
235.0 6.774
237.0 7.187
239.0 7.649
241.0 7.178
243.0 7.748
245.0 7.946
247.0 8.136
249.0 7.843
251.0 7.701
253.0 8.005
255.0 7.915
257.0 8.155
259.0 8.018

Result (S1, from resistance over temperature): 6.737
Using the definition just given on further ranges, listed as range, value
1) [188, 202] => 7.85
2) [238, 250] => 7.178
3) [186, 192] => 7.826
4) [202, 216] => 7.364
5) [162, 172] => 7.171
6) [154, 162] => 8.995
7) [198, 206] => 7.965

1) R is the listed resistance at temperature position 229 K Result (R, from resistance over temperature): 6.057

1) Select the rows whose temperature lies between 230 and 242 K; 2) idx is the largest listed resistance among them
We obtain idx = 7.649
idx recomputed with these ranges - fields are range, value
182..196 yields 8.436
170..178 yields 7.224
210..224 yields 8.258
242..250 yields 8.136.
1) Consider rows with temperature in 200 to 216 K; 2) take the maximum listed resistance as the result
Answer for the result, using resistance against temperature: 8.338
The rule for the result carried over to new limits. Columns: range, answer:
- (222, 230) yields 6.37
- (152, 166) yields 9.467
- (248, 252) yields 7.843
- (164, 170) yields 8.432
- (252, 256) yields 8.005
